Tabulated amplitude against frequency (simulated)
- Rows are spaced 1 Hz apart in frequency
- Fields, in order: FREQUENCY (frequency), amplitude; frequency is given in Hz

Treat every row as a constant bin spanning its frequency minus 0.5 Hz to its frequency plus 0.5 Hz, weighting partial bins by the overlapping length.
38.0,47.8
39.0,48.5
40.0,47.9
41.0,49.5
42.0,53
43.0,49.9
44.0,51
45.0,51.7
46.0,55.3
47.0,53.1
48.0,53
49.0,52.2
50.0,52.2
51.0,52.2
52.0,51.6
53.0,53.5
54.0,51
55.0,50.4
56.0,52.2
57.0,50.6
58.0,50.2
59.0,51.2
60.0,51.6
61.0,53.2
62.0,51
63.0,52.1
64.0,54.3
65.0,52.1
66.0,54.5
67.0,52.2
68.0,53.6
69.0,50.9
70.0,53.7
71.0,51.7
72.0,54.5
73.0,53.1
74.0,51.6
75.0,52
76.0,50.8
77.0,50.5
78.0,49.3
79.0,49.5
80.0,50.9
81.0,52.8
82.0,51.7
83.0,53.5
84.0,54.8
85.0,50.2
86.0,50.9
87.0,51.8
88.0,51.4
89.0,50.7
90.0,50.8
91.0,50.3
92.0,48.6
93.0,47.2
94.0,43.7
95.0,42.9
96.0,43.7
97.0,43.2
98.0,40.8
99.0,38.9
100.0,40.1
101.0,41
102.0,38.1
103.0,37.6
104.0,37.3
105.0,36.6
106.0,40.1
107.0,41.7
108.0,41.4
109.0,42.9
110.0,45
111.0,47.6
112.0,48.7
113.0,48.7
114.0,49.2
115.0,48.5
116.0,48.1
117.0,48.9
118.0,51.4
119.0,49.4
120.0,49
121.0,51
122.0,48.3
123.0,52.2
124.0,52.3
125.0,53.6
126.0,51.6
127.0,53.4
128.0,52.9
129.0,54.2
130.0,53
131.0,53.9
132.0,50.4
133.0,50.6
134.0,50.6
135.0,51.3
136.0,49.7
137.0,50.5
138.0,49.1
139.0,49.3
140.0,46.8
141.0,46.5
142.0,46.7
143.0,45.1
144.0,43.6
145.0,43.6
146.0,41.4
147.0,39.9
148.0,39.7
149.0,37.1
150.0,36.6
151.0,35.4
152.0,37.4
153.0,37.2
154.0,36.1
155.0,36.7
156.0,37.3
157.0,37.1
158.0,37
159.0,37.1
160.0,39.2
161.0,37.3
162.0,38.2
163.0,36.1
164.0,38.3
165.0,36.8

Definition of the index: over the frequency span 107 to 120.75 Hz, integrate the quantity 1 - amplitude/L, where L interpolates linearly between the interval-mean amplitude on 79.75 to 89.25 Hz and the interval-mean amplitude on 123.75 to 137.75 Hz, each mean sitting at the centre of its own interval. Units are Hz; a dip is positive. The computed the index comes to 1.19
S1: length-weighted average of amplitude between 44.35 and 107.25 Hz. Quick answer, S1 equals 49.3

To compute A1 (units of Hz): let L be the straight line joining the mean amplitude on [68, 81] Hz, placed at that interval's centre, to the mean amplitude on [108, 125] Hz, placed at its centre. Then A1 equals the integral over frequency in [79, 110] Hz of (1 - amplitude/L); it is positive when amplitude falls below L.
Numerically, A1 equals 2.93 Hz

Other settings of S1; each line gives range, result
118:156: 46.6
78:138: 48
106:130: 49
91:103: 42.7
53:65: 51.7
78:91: 51.4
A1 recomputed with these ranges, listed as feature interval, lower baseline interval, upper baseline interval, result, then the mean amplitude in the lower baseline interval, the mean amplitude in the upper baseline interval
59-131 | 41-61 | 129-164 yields -1.7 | 51.9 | 43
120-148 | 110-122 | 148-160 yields -3.8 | 48.9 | 37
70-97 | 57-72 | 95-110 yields -2.3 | 52.3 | 40.5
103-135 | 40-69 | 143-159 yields -4.1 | 52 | 38.6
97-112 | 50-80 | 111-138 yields 3.0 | 51.9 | 50.7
